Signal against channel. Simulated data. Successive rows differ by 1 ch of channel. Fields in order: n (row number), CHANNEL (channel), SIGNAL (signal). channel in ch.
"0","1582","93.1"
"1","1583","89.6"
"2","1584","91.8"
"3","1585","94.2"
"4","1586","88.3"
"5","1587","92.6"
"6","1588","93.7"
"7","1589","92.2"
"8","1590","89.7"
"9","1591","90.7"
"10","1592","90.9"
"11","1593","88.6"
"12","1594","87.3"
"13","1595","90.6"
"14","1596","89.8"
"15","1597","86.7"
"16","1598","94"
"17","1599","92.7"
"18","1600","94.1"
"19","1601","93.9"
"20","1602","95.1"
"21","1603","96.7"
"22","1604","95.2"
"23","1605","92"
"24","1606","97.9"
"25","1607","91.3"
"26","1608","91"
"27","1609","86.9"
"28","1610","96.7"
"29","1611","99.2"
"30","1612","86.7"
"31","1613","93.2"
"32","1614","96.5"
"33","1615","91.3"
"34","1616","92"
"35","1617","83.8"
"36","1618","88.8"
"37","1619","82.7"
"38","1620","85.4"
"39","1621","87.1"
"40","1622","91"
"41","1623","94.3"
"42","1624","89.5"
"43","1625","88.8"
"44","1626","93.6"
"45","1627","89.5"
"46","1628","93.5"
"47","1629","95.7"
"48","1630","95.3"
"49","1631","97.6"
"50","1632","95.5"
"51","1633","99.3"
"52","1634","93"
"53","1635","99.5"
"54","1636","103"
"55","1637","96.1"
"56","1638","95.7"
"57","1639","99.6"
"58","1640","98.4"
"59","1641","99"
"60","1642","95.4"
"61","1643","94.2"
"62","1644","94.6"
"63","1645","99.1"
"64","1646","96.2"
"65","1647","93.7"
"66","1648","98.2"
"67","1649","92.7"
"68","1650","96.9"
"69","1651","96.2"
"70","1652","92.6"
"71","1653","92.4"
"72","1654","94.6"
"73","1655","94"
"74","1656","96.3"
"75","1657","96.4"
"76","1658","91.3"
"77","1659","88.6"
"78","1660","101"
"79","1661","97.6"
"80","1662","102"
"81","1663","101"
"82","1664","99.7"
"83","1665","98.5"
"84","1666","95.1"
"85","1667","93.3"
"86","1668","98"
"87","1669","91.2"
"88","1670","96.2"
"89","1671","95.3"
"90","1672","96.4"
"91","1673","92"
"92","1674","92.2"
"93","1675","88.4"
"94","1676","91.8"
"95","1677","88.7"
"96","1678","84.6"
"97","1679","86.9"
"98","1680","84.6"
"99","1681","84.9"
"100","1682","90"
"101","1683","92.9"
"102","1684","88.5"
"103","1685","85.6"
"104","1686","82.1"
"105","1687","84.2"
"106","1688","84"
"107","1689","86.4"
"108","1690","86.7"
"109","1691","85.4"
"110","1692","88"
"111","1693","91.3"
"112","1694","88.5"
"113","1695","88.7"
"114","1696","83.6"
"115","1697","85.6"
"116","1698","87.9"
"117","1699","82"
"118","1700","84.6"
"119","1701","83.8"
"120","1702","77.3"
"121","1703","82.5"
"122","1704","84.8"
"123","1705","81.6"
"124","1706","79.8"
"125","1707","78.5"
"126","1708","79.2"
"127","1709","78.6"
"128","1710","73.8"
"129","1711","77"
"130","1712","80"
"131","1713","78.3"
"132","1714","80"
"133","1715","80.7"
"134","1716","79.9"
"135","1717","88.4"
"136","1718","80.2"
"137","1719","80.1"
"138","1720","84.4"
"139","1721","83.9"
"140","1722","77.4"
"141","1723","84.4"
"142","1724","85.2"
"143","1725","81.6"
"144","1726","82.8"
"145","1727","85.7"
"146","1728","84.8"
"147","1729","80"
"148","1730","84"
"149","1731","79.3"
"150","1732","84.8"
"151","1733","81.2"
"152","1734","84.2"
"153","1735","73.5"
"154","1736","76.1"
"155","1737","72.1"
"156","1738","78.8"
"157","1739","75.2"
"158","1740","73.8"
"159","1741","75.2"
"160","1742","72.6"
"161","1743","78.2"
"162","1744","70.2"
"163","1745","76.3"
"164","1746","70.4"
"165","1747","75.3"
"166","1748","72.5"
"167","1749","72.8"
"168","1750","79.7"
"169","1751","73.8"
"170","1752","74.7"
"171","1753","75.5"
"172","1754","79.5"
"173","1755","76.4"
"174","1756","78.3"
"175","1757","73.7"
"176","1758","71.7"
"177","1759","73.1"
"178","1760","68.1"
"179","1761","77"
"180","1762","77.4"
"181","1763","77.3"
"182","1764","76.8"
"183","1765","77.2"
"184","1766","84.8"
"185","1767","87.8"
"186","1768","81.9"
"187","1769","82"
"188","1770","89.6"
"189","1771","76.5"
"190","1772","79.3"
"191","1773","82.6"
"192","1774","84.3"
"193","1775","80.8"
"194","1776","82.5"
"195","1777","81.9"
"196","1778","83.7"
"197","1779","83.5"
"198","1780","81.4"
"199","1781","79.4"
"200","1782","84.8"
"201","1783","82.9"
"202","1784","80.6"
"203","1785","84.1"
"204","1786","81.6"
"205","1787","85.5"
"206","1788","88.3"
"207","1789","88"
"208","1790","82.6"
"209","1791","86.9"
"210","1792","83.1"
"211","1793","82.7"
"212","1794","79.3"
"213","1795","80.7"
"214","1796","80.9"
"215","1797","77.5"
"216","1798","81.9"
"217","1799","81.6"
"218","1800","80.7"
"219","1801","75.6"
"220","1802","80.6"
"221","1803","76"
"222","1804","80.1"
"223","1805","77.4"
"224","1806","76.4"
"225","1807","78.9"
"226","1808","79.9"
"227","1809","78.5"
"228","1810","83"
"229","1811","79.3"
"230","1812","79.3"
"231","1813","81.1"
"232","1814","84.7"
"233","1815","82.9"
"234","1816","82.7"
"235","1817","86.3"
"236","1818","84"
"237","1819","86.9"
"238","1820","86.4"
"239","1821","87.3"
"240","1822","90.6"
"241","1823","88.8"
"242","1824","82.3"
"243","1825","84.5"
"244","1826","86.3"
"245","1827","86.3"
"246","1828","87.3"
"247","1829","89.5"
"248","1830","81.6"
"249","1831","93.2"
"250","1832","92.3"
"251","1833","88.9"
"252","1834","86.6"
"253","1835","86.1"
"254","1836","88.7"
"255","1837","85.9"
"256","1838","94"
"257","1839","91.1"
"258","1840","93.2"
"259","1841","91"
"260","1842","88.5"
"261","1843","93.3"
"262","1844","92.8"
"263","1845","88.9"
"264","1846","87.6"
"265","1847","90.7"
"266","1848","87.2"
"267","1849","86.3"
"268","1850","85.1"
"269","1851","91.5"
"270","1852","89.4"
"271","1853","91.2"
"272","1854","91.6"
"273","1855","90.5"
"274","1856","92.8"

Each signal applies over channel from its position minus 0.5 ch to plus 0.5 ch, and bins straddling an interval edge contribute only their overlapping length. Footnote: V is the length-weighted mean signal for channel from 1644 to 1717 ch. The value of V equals 88.9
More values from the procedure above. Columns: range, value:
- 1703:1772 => 78.7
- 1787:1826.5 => 82.4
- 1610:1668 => 94.5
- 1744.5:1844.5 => 82.2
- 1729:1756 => 76.5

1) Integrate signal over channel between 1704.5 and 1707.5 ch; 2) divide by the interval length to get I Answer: 80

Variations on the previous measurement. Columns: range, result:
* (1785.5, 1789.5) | 85.8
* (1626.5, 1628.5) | 91.5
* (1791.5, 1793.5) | 82.9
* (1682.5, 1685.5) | 89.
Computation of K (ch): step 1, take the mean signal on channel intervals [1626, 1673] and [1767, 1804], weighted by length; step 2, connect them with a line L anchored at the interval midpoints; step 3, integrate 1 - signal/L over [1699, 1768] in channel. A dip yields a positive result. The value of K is 6.90 ch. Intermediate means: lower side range 96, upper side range 82.1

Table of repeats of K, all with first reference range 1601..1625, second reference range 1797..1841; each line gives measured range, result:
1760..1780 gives 1.2 ch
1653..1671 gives -1.3 ch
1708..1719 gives 1.0 ch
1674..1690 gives 0.4 ch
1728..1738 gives 0.9 ch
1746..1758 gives 1.6 ch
